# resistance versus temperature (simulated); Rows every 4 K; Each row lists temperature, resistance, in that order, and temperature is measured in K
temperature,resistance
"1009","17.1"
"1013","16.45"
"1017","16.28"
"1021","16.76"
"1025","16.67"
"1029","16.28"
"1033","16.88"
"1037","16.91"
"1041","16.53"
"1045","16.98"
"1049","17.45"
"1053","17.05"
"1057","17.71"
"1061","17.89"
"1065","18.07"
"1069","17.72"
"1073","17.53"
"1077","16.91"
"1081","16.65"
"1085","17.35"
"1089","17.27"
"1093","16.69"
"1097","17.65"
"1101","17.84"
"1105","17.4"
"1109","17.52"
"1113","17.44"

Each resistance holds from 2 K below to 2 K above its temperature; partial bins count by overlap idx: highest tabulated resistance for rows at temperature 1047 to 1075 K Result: 18.07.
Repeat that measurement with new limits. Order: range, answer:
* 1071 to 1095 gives 17.53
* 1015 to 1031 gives 16.76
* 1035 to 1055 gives 17.45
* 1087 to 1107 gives 17.84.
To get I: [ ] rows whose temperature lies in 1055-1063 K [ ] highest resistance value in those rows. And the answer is 17.89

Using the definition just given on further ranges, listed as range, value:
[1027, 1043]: 16.91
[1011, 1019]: 16.45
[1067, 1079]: 17.72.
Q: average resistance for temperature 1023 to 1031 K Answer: 16.5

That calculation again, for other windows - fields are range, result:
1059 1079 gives 17.6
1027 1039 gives 16.7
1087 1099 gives 17.2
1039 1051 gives 17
